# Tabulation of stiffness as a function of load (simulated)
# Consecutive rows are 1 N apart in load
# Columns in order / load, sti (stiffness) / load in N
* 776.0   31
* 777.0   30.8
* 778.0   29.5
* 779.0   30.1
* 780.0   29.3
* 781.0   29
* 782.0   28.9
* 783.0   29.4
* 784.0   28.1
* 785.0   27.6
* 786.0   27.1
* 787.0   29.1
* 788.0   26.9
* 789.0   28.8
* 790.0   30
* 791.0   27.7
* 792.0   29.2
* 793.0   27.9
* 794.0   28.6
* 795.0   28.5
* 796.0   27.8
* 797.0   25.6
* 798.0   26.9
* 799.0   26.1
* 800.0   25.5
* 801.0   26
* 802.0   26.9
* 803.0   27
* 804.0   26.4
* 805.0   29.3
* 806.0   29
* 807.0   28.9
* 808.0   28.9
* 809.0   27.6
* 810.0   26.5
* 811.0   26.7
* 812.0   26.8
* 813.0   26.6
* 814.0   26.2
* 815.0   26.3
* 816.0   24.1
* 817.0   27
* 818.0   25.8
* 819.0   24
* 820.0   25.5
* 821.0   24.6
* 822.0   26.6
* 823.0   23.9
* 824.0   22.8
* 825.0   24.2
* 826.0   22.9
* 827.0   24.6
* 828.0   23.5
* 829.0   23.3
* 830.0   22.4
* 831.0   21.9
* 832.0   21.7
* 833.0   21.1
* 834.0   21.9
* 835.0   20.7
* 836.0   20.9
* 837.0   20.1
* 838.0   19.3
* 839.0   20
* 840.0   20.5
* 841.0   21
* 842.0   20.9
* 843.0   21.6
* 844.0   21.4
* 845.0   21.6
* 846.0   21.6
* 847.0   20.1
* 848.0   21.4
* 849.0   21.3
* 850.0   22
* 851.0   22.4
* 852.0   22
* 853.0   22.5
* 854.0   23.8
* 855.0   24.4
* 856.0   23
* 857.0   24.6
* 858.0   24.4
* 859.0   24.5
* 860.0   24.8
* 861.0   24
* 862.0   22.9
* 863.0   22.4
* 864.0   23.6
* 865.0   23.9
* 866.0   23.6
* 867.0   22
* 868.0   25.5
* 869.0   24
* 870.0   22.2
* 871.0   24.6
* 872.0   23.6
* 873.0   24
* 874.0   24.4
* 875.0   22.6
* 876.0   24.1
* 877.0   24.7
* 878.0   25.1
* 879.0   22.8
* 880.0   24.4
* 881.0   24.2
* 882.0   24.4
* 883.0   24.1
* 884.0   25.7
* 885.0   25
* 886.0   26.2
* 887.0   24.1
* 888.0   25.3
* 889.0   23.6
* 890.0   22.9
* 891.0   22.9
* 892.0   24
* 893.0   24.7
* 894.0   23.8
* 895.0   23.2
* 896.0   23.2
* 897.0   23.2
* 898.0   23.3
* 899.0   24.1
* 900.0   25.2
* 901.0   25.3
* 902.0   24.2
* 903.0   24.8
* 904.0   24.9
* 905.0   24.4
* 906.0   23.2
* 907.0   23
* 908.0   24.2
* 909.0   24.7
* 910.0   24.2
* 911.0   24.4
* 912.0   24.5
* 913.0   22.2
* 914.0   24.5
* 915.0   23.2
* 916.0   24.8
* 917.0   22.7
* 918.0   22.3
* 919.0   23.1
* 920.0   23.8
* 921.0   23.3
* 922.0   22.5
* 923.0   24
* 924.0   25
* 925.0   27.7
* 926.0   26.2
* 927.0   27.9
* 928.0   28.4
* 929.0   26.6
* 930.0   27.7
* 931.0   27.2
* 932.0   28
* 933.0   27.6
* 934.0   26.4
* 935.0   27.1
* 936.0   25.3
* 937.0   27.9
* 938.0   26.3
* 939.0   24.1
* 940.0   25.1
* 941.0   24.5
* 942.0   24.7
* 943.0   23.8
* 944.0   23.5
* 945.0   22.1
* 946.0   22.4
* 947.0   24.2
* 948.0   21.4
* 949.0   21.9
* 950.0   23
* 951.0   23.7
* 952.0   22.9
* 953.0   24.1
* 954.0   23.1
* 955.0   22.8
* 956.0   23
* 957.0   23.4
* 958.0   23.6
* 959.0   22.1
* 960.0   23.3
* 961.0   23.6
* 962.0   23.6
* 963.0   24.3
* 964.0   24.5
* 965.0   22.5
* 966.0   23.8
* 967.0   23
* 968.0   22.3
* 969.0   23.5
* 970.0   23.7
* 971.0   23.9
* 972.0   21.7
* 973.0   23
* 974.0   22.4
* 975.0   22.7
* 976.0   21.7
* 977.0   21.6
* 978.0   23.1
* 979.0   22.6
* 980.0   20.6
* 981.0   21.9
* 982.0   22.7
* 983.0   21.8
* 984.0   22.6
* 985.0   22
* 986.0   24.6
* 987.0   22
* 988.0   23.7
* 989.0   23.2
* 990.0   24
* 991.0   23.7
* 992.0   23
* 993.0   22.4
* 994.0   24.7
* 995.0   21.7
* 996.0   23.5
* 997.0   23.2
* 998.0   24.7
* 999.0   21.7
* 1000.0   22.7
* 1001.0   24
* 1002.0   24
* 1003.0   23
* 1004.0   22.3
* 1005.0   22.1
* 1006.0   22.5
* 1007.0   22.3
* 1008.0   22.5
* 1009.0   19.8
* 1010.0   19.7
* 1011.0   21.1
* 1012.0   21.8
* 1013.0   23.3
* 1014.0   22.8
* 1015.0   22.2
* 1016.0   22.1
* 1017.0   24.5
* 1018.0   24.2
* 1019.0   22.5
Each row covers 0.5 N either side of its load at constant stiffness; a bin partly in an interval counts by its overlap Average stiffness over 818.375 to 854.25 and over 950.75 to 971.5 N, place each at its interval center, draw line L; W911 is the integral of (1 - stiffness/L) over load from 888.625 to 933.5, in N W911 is -3.2 N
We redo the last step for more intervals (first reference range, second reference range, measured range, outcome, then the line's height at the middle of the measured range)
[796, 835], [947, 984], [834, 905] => 3.5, 24.5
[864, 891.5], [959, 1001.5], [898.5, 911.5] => -0.3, 23.8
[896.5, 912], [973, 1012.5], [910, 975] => -1.9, 23.5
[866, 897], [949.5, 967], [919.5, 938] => -2.1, 23.6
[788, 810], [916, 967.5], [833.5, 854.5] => 4.2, 26.7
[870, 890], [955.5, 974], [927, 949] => -1.7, 23.6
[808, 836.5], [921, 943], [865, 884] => 0.9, 25.2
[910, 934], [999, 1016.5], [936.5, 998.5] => 0.9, 23.6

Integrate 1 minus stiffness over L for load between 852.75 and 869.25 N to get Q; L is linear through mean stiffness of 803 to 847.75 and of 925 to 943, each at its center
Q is 0.6 N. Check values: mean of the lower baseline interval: 23.9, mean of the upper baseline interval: 26.5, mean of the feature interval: 23.8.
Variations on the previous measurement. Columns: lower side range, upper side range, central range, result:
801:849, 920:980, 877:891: -0.21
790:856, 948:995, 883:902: -0.38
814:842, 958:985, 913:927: -0.79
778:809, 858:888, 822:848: 4.14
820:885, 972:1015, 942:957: -0.24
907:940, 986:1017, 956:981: 0.90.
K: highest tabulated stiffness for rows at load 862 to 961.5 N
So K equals 28.4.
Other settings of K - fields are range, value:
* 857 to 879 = 25.5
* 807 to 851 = 28.9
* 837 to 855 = 24.4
